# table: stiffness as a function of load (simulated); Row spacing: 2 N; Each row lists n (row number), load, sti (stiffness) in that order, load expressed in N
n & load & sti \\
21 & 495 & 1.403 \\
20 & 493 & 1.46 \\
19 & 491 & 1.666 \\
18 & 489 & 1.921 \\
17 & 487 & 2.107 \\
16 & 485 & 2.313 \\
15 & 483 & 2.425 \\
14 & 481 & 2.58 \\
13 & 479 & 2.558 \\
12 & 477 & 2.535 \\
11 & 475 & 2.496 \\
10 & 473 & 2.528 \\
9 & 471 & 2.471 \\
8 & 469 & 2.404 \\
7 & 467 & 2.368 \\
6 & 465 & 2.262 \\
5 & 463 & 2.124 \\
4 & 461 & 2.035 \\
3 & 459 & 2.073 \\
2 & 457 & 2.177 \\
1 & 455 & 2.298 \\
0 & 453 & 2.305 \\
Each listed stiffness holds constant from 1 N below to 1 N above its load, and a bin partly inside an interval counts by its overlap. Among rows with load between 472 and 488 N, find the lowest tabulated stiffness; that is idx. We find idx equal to 2.107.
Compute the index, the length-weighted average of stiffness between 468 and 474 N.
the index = 2.47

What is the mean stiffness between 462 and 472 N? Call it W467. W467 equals 2.33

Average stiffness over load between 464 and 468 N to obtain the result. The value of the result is 2.31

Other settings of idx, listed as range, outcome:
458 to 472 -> 2.035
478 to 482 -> 2.558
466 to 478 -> 2.368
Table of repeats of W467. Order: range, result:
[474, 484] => 2.52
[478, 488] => 2.4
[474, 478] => 2.52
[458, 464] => 2.08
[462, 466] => 2.19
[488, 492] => 1.79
